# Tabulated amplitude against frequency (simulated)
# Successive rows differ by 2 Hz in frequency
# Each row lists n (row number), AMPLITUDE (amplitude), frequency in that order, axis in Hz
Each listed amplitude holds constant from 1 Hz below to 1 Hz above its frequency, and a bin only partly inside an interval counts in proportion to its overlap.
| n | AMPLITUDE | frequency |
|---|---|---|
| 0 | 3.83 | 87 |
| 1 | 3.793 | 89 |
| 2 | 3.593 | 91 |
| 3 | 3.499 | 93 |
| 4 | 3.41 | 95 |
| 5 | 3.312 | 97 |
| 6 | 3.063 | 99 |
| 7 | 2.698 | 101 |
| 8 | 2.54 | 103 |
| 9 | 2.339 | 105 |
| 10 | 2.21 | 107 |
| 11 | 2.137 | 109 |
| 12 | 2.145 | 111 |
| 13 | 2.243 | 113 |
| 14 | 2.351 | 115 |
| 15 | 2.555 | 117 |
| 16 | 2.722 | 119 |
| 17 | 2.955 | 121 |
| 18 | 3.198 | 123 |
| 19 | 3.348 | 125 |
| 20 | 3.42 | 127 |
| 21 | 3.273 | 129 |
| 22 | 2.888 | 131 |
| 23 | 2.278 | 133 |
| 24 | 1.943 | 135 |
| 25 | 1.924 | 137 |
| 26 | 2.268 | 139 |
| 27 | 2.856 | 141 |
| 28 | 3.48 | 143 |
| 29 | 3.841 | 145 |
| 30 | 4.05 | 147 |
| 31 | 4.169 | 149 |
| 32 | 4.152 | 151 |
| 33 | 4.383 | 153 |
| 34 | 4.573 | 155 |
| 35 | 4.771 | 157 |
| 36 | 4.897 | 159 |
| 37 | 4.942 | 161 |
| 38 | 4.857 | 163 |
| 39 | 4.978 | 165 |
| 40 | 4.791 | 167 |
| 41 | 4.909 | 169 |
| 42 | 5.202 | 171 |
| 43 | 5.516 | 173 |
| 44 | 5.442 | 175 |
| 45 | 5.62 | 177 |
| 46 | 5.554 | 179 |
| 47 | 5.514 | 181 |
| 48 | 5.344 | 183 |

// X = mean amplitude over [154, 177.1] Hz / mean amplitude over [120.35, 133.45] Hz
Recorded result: 1.63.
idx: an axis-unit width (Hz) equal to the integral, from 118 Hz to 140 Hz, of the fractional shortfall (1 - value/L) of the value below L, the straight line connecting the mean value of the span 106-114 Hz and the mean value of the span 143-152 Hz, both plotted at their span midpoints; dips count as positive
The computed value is 2.1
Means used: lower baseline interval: 2.18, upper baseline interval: 3.99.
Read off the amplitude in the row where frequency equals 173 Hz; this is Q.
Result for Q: 5.516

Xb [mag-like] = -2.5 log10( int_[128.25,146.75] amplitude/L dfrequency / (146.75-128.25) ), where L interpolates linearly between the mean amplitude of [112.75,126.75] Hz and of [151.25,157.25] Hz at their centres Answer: 0.304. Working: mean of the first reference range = 2.83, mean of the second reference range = 4.5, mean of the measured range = 2.8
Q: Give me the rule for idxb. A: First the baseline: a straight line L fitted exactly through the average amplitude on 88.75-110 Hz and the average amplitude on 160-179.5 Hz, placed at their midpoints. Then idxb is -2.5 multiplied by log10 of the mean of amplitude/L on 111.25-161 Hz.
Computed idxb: 0.25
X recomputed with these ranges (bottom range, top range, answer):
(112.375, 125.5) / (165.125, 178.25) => 1.90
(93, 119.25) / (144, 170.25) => 1.74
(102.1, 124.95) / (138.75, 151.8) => 1.43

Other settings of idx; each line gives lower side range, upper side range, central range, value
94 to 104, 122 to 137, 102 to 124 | 3.3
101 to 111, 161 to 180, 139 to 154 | 1.5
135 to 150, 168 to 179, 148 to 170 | -1.9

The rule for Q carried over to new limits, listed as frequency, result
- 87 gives 3.83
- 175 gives 5.442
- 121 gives 2.955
